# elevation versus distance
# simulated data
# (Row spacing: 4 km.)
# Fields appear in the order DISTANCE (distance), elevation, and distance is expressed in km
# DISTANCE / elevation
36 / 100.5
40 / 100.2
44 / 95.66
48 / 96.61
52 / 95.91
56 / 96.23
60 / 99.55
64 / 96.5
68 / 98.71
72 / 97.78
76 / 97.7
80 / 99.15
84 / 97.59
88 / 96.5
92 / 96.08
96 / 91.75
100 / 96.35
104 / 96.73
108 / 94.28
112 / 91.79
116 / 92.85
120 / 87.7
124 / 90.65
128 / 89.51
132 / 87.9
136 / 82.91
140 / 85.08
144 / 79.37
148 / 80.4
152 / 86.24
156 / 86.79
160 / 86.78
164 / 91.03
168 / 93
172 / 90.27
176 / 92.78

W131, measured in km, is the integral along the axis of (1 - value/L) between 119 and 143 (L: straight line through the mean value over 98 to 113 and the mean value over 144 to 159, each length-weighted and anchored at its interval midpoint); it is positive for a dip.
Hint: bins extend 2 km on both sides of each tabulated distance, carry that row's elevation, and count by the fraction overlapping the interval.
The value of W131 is 0.5 km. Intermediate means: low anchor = 95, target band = 86.9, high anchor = 83.9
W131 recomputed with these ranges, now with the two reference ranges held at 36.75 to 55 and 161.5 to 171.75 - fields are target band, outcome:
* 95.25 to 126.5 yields 0.5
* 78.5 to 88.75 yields -0.3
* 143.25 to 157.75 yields 1.4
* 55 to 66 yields -0.1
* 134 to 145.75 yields 1.3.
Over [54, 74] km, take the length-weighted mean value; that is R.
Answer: 97.8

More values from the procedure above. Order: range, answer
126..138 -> 86.8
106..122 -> 91.7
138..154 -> 82.8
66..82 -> 98.3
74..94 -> 97.4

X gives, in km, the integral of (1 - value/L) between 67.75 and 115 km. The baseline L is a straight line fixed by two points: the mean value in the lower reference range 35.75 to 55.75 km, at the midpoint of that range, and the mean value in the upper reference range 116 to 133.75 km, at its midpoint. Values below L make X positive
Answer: -1.7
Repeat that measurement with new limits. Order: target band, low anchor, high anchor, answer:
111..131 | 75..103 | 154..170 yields 0.65 km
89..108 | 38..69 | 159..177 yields -0.07 km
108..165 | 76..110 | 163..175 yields 3.83 km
